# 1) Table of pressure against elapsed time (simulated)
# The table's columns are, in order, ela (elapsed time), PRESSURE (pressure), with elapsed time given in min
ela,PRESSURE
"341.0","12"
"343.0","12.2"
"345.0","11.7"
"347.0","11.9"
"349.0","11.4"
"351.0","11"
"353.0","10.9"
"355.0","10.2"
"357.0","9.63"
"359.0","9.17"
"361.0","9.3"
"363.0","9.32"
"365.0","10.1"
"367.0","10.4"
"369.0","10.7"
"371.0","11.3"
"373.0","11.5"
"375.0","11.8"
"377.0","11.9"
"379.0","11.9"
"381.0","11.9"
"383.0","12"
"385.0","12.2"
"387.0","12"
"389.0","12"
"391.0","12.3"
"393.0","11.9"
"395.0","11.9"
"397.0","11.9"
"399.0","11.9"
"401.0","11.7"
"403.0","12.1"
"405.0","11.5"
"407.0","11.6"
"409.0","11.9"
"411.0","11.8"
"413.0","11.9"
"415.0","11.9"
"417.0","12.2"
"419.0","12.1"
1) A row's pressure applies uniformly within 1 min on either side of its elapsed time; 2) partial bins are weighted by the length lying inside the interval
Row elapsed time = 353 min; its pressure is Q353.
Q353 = 10.9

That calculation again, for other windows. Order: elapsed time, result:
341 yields 12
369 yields 10.7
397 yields 11.9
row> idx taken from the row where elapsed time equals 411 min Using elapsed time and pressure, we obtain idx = 11.8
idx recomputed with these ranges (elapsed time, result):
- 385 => 12.2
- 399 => 11.9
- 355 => 10.2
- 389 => 12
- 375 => 11.8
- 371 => 11.3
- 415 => 11.9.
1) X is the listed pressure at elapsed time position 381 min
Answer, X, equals 11.9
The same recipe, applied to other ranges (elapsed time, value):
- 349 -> 11.4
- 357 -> 9.63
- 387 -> 12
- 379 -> 11.9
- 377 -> 11.9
